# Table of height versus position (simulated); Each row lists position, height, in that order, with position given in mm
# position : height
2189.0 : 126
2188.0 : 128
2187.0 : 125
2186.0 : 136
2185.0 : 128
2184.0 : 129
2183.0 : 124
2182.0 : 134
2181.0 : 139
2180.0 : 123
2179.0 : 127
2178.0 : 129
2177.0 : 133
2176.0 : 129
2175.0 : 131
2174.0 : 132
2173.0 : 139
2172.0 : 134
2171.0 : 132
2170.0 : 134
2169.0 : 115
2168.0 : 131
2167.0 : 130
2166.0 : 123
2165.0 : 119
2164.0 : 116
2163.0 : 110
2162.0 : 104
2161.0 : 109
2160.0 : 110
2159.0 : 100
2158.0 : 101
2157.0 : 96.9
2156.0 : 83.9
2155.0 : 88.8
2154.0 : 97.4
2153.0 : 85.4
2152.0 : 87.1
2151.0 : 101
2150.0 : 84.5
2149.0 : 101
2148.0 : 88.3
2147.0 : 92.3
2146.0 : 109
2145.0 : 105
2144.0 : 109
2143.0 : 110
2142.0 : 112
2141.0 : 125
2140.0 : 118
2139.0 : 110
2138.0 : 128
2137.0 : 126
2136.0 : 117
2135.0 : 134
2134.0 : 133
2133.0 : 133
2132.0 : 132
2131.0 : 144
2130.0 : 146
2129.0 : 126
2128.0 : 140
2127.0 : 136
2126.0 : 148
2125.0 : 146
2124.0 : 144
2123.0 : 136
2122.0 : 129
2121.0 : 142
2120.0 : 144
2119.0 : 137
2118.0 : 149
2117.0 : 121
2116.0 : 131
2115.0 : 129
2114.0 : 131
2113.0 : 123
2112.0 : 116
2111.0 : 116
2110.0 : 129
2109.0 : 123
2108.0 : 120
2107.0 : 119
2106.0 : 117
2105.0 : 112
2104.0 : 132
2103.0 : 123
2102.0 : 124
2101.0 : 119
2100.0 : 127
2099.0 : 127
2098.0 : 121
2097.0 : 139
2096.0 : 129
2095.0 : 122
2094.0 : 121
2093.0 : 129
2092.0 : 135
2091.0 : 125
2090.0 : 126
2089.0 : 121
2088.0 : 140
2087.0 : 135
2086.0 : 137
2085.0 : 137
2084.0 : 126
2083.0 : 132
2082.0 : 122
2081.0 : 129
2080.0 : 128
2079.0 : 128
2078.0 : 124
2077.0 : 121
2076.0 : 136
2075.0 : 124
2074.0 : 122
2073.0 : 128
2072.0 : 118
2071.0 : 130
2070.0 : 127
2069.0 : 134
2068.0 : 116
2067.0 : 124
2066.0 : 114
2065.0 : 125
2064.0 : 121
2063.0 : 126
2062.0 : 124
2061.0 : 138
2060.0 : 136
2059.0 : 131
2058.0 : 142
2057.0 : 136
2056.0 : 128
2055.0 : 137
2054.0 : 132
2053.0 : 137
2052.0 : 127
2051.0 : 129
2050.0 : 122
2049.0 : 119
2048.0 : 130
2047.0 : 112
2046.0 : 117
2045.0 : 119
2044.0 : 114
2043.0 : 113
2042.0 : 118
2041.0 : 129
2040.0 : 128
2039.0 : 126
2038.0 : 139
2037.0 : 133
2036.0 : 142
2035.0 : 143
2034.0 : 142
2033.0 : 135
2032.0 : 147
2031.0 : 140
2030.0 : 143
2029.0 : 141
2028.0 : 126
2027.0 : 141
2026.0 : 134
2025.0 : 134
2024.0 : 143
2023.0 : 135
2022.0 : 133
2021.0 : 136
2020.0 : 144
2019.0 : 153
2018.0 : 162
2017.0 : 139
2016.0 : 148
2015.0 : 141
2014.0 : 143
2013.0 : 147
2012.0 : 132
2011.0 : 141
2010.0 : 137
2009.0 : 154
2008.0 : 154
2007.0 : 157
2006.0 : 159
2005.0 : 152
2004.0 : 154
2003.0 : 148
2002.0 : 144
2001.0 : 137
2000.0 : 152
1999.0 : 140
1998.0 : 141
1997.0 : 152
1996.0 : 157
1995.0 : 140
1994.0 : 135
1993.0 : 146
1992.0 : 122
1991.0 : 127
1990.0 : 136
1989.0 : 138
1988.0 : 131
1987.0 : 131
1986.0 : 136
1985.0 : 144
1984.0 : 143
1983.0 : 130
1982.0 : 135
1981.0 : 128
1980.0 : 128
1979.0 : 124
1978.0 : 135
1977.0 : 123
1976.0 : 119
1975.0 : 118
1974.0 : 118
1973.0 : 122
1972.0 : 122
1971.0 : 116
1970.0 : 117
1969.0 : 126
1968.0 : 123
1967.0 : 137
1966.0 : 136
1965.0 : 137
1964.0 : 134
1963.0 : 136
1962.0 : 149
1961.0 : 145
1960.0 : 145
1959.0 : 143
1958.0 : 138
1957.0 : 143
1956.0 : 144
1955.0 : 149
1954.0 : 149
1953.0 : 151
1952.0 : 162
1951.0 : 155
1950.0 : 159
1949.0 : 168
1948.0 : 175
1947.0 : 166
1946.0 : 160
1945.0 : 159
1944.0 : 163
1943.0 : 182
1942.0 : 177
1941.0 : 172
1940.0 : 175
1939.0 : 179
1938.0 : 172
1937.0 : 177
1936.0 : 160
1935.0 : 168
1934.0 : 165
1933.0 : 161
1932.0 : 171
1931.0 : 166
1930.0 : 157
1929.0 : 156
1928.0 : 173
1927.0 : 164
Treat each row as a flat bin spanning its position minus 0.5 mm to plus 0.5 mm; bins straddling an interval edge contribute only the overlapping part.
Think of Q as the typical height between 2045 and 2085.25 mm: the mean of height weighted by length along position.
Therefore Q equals 127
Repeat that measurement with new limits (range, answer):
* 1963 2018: 137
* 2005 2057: 136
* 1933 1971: 154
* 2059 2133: 129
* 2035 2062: 128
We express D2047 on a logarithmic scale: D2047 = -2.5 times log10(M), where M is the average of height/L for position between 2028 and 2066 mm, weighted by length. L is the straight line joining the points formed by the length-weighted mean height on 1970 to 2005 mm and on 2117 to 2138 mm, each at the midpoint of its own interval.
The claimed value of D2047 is 0.04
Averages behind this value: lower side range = 134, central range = 130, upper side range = 136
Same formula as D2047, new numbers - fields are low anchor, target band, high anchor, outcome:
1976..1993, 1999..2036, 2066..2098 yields -0.10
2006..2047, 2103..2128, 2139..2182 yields -0.08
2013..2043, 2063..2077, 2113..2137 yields 0.10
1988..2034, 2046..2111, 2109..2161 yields 0.03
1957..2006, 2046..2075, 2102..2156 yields 0.01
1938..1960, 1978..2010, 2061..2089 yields 0.05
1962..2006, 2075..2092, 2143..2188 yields -0.05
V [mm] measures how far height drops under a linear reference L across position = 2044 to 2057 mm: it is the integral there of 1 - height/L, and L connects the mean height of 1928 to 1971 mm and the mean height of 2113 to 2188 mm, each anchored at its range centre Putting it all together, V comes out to 1.2 mm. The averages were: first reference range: 155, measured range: 126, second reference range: 122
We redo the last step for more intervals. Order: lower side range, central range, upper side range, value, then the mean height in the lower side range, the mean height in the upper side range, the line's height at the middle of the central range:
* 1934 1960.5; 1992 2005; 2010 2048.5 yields 0.0 mm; 161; 135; 145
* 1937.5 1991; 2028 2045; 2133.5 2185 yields 0.0 mm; 143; 115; 133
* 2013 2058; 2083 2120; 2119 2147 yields 0.9 mm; 134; 128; 130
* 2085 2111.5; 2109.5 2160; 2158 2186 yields 2.4 mm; 126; 124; 125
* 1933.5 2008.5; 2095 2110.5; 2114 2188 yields 0.5 mm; 145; 122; 128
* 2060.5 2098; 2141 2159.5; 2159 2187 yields 4.1 mm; 127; 125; 126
